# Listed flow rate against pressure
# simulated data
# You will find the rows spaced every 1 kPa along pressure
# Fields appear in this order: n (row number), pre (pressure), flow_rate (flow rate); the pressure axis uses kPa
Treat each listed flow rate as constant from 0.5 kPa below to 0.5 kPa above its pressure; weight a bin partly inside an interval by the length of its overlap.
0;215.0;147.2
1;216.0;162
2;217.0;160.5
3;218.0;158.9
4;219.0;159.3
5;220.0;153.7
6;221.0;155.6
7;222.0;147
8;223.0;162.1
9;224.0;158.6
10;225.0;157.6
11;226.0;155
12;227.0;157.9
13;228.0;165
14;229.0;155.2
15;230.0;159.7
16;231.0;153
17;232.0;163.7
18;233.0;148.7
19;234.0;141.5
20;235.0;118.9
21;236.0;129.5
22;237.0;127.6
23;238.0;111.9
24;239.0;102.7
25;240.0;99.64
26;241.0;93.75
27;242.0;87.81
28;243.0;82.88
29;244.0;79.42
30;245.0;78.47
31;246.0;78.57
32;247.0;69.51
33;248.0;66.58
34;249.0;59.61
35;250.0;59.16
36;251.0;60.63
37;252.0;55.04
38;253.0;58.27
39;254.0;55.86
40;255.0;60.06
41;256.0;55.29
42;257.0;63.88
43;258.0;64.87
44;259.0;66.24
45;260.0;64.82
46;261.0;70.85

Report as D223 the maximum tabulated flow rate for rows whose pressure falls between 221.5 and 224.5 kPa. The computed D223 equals 162.1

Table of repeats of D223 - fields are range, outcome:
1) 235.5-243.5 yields 129.5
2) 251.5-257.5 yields 63.88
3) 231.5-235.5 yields 163.7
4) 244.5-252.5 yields 78.57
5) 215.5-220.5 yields 162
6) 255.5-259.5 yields 66.24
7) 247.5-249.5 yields 66.58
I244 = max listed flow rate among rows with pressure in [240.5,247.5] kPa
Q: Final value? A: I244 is 93.75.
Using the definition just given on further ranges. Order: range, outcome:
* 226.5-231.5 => 165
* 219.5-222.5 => 155.6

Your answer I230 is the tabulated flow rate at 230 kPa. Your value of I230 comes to 159.7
